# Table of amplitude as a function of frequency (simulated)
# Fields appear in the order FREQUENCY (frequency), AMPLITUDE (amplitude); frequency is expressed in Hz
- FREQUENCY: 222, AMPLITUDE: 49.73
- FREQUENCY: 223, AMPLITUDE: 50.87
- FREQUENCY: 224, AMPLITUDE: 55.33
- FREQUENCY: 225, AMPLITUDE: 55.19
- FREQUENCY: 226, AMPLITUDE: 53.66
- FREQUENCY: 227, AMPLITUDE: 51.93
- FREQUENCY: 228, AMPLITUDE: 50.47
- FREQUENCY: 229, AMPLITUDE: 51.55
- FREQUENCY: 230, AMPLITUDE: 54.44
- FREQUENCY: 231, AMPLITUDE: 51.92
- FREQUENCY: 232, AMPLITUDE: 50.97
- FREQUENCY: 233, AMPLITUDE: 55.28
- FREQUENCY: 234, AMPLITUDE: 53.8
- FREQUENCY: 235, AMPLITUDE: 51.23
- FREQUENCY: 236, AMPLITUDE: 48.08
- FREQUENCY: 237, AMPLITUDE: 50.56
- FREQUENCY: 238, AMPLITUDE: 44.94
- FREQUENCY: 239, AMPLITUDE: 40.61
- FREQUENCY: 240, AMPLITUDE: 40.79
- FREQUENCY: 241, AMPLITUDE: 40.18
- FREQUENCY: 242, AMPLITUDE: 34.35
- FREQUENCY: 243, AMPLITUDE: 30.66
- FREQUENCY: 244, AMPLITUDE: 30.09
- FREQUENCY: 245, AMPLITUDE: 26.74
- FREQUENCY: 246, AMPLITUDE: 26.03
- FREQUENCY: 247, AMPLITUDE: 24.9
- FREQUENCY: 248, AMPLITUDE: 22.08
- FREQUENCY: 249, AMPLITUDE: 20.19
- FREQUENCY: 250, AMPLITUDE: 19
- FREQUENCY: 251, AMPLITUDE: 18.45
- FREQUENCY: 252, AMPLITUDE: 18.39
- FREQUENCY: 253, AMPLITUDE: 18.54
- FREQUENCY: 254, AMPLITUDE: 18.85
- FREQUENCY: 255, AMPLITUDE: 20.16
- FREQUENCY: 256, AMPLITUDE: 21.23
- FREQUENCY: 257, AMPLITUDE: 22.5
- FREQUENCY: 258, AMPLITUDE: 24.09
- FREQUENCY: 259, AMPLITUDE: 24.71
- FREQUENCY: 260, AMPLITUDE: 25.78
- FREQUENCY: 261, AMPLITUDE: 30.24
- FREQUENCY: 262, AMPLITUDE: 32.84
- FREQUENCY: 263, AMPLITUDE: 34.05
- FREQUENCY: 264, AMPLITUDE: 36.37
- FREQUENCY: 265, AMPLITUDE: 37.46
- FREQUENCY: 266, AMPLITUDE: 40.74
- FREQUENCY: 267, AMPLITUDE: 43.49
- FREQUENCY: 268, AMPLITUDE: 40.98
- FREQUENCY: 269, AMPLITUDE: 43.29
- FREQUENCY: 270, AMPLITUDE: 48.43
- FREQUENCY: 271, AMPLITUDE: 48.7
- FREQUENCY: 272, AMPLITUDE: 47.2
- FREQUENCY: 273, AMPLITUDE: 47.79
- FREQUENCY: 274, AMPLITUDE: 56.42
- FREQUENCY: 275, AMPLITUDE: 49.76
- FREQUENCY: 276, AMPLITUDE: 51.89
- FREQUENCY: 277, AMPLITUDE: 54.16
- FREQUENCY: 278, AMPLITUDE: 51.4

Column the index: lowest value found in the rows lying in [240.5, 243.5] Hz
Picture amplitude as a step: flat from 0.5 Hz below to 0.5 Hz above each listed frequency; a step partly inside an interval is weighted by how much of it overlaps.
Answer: 30.66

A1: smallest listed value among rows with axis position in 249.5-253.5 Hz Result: 18.39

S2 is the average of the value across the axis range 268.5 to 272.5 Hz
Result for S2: 46.9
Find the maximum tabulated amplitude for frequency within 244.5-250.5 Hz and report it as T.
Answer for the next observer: 26.74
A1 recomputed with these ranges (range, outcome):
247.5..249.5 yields 20.19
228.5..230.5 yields 51.55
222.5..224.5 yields 50.87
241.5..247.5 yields 24.9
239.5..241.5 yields 40.18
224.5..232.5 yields 50.47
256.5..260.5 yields 22.5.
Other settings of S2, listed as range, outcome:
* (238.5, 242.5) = 39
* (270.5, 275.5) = 50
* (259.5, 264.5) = 31.9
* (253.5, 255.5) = 19.5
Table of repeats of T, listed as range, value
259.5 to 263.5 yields 34.05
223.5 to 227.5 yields 55.33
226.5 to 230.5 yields 54.44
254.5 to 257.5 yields 22.5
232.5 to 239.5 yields 55.28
